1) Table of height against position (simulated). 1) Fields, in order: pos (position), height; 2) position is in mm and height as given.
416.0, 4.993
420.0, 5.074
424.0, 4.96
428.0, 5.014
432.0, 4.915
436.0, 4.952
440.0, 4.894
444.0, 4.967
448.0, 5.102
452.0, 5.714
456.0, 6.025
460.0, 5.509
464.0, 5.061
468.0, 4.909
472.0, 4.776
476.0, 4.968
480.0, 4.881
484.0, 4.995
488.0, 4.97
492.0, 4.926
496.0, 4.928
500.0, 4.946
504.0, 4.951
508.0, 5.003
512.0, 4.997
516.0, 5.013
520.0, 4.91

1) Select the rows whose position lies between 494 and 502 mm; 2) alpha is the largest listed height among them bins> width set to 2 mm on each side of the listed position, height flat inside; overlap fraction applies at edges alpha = 4.946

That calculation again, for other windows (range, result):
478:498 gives 4.995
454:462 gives 6.025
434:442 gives 4.952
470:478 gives 4.968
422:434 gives 5.014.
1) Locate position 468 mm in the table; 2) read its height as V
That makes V 4.909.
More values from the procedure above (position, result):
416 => 4.993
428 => 5.014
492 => 4.926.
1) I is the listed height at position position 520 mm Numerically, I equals 4.91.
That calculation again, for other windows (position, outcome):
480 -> 4.881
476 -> 4.968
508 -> 5.003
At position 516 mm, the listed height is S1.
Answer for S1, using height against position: 5.013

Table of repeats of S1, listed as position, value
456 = 6.025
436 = 4.952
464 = 5.061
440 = 4.894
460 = 5.509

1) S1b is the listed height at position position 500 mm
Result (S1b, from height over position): 4.946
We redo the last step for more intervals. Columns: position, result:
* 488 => 4.97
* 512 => 4.997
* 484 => 4.995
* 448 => 5.102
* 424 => 4.96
